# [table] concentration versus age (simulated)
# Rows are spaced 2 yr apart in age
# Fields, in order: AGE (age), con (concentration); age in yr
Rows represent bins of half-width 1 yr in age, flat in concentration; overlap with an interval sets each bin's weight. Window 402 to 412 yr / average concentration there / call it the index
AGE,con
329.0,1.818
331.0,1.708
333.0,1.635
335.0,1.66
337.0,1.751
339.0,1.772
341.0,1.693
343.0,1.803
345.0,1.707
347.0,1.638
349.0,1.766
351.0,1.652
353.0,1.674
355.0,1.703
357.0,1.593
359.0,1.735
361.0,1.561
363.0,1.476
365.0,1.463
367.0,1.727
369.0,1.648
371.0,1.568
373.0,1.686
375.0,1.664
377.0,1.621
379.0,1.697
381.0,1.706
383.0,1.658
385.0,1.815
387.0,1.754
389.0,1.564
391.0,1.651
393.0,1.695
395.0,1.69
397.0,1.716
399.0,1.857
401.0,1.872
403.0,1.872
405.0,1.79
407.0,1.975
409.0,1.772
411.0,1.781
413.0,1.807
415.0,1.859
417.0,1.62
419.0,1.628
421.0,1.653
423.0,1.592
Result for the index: 1.84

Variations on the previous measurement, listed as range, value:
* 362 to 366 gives 1.47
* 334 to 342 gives 1.72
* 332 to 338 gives 1.68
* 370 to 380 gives 1.65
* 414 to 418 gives 1.74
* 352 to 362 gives 1.65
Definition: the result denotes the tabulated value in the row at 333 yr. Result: 1.635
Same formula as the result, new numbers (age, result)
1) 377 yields 1.621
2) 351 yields 1.652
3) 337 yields 1.751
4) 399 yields 1.857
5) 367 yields 1.727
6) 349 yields 1.766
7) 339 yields 1.772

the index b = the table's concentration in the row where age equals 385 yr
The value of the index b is 1.815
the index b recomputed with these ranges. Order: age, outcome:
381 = 1.706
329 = 1.818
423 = 1.592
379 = 1.697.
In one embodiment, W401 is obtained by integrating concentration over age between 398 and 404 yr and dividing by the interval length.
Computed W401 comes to 1.87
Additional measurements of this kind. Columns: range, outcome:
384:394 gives 1.7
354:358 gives 1.65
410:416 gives 1.82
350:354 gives 1.66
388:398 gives 1.66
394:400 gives 1.75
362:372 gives 1.58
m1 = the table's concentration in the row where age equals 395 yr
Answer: 1.69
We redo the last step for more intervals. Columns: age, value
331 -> 1.708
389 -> 1.564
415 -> 1.859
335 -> 1.66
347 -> 1.638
